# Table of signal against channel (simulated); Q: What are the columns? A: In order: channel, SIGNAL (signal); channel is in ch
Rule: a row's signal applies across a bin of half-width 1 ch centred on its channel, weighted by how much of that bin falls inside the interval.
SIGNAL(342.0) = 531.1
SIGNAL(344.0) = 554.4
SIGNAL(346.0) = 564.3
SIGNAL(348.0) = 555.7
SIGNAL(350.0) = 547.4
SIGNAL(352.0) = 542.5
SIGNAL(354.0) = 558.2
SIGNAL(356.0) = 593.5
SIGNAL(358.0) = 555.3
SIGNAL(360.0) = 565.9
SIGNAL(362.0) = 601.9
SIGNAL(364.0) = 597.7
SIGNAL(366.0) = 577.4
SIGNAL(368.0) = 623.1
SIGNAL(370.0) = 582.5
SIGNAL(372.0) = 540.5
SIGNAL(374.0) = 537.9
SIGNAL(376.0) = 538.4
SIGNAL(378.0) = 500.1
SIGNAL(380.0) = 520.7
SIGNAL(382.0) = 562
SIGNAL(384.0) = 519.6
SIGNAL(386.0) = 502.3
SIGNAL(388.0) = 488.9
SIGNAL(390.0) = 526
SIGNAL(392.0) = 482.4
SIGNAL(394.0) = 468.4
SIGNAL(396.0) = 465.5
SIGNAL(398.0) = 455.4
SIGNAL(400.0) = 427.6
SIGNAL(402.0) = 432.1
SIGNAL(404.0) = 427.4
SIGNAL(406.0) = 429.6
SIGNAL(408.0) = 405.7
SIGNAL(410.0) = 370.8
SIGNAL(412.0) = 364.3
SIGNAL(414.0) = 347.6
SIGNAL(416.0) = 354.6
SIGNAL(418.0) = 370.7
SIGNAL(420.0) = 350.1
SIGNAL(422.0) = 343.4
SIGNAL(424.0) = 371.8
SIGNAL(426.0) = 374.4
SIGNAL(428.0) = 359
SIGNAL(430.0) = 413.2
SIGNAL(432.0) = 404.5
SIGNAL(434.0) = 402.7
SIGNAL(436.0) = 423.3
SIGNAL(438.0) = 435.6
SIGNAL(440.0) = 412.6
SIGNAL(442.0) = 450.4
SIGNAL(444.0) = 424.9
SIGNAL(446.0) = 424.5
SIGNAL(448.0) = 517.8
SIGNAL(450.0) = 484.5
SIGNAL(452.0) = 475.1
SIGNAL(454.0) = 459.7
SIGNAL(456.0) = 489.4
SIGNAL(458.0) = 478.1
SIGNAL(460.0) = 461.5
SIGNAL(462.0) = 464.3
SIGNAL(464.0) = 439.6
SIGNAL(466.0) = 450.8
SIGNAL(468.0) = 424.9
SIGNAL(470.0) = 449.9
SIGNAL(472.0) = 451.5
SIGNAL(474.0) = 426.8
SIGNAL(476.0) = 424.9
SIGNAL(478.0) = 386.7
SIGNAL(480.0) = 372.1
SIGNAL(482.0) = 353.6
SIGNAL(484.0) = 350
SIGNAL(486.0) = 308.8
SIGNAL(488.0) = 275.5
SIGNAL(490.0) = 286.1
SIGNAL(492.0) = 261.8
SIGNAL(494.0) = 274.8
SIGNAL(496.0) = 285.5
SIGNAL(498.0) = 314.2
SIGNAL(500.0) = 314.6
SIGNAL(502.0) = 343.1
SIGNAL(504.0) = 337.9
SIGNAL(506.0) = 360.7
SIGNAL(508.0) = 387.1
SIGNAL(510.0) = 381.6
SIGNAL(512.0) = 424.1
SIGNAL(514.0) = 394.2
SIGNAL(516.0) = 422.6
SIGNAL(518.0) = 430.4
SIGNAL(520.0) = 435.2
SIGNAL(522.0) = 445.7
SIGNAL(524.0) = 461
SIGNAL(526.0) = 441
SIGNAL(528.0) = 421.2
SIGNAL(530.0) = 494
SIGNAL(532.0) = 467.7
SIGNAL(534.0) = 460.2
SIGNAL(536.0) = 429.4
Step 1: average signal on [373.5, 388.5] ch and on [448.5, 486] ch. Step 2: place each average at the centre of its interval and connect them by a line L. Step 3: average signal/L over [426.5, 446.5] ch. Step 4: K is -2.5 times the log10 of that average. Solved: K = 0.13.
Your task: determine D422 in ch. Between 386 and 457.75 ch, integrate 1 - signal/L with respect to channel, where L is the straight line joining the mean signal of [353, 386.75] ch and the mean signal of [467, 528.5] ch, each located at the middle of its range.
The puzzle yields 8.4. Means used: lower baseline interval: 558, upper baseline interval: 375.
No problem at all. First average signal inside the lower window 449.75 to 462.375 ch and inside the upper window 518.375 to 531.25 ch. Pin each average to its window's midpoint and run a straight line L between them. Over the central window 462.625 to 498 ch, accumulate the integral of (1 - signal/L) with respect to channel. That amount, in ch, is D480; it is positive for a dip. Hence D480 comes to 7.6 ch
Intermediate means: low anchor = 473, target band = 366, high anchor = 449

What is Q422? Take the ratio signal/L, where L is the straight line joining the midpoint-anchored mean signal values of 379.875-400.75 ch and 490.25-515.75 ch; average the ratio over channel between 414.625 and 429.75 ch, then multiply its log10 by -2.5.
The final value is 0.23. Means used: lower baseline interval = 492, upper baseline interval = 341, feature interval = 363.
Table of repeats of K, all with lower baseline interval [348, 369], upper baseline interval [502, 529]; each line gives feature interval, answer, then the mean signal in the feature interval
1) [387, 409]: 0.172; 455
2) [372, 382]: 0.052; 530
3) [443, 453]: 0.034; 465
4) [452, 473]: 0.017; 458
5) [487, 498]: 0.472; 280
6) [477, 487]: 0.246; 354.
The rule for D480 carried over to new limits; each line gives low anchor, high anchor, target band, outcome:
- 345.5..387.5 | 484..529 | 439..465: -1.3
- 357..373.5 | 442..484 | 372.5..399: 2.2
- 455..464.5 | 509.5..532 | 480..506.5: 8.0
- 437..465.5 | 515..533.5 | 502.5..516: 2.0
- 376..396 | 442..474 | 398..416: 3.4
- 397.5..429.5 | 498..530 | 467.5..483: -0.6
